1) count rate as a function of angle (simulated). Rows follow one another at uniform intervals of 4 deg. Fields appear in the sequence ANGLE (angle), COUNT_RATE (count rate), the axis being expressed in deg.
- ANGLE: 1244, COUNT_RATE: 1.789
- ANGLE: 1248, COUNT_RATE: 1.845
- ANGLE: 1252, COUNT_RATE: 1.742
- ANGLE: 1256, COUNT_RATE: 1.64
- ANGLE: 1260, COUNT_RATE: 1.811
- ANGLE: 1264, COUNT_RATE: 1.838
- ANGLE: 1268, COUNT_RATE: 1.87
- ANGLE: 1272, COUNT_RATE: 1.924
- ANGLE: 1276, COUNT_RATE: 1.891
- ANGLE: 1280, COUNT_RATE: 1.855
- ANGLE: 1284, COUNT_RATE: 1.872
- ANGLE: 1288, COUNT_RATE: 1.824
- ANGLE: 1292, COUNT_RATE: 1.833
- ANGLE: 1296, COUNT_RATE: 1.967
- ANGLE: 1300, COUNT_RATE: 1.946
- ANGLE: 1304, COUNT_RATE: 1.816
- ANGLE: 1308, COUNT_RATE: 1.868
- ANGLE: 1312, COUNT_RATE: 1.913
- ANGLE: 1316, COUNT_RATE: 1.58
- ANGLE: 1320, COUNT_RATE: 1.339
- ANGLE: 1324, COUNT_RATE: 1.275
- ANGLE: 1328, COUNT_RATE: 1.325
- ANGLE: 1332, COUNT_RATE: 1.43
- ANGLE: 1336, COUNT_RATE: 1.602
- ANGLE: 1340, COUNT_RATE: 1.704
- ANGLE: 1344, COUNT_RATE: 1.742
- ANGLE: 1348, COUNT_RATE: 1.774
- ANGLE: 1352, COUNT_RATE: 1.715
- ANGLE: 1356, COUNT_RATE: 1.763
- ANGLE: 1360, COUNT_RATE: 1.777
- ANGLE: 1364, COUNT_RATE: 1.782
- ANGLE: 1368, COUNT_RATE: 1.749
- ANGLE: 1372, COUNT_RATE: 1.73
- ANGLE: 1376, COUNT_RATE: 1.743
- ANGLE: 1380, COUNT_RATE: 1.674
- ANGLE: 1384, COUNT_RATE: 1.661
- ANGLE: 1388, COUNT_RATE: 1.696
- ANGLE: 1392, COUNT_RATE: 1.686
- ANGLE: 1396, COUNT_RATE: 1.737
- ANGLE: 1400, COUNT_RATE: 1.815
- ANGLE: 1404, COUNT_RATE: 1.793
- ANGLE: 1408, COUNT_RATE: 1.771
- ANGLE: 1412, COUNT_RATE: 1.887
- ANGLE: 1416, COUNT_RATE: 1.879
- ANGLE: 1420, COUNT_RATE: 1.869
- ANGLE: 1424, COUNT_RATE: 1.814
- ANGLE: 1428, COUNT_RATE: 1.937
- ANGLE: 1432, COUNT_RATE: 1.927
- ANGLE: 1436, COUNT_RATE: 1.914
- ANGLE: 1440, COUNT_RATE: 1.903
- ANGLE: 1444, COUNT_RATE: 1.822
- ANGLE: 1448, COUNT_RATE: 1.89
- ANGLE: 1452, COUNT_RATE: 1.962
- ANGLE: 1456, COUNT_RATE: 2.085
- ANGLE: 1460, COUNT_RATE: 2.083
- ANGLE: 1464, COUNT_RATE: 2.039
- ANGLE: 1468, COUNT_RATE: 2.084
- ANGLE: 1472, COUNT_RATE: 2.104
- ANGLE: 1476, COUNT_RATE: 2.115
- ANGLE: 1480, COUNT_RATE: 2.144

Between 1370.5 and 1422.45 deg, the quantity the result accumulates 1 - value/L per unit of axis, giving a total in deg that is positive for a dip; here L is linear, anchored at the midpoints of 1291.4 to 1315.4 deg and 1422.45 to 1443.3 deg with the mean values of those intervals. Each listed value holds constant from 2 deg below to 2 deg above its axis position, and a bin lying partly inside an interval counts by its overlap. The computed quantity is 3.4 deg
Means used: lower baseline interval 1.88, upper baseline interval 1.9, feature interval 1.77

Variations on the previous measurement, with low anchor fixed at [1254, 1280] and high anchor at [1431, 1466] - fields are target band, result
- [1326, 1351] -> 3.73 deg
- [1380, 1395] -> 1.82 deg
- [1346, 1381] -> 2.80 deg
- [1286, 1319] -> 0.49 deg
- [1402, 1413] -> 0.68 deg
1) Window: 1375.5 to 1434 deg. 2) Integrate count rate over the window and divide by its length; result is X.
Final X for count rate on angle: 1.79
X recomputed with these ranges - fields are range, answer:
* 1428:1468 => 1.96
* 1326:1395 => 1.68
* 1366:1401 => 1.72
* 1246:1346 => 1.74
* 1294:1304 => 1.93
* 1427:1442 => 1.92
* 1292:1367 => 1.69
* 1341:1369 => 1.76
